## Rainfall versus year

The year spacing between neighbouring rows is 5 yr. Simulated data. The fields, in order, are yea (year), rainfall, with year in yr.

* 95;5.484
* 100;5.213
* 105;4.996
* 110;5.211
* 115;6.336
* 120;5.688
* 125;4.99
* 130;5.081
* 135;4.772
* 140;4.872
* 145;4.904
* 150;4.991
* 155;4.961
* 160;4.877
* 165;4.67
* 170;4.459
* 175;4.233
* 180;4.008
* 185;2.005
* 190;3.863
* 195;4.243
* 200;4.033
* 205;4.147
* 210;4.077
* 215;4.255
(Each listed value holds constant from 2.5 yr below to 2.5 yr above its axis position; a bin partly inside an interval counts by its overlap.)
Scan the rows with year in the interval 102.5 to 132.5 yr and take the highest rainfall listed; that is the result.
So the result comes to 6.336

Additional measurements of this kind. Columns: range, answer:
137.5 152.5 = 4.991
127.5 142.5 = 5.081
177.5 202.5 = 4.243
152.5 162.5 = 4.961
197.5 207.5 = 4.147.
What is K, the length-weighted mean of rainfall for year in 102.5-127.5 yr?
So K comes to 5.44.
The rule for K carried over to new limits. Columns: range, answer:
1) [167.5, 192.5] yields 3.71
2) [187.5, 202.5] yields 4.05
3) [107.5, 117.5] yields 5.77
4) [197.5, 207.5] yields 4.09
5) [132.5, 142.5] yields 4.82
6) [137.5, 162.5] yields 4.92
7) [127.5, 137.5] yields 4.93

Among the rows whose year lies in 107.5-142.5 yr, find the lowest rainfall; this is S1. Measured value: 4.772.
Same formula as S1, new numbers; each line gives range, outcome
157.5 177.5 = 4.233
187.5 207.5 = 3.863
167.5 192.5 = 2.005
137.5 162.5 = 4.872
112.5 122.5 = 5.688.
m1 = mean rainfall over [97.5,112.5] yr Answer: 5.14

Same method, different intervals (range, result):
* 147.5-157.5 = 4.98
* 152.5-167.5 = 4.84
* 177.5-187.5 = 3.01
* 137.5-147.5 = 4.89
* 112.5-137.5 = 5.37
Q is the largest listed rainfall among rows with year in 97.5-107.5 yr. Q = 5.213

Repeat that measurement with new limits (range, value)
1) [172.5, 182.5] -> 4.233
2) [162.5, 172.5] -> 4.67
